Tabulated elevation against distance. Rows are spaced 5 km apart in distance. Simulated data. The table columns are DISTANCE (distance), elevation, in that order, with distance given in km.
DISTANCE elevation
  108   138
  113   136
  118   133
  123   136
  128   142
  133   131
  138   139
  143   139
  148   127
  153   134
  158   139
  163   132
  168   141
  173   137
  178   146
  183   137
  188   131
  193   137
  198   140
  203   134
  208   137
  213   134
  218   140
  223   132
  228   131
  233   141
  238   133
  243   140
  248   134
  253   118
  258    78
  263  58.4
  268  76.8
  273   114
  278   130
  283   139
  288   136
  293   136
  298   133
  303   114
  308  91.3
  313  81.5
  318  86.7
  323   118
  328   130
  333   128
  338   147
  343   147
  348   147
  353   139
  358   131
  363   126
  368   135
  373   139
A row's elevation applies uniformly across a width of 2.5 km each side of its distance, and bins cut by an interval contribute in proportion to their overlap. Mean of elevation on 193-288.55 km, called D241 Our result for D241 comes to 124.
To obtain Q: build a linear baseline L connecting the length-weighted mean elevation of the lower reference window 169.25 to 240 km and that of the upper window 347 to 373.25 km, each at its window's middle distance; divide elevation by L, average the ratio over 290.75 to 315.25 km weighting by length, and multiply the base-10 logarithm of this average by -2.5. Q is 0.22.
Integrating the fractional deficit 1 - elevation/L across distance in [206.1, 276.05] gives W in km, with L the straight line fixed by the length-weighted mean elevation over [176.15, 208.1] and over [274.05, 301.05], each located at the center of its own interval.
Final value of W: 8.44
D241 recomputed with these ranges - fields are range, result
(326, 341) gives 136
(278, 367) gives 126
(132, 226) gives 136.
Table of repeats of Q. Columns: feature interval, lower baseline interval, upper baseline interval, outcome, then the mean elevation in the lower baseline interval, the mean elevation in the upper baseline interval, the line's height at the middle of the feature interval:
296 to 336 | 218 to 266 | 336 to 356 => 0.24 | 119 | 145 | 137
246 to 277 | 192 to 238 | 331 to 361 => 0.37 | 136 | 140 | 137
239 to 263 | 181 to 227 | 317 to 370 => 0.19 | 136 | 132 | 134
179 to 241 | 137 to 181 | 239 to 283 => -0.11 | 137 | 109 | 123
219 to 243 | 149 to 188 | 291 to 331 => -0.08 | 137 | 111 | 126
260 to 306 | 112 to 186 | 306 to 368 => 0.11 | 137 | 123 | 127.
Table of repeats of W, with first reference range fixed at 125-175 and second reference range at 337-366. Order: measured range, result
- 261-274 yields 5.4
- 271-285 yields 1.0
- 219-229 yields 0.3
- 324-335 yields 0.9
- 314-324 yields 3.0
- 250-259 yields 2.2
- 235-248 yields 0.1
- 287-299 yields 0.3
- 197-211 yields 0.0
